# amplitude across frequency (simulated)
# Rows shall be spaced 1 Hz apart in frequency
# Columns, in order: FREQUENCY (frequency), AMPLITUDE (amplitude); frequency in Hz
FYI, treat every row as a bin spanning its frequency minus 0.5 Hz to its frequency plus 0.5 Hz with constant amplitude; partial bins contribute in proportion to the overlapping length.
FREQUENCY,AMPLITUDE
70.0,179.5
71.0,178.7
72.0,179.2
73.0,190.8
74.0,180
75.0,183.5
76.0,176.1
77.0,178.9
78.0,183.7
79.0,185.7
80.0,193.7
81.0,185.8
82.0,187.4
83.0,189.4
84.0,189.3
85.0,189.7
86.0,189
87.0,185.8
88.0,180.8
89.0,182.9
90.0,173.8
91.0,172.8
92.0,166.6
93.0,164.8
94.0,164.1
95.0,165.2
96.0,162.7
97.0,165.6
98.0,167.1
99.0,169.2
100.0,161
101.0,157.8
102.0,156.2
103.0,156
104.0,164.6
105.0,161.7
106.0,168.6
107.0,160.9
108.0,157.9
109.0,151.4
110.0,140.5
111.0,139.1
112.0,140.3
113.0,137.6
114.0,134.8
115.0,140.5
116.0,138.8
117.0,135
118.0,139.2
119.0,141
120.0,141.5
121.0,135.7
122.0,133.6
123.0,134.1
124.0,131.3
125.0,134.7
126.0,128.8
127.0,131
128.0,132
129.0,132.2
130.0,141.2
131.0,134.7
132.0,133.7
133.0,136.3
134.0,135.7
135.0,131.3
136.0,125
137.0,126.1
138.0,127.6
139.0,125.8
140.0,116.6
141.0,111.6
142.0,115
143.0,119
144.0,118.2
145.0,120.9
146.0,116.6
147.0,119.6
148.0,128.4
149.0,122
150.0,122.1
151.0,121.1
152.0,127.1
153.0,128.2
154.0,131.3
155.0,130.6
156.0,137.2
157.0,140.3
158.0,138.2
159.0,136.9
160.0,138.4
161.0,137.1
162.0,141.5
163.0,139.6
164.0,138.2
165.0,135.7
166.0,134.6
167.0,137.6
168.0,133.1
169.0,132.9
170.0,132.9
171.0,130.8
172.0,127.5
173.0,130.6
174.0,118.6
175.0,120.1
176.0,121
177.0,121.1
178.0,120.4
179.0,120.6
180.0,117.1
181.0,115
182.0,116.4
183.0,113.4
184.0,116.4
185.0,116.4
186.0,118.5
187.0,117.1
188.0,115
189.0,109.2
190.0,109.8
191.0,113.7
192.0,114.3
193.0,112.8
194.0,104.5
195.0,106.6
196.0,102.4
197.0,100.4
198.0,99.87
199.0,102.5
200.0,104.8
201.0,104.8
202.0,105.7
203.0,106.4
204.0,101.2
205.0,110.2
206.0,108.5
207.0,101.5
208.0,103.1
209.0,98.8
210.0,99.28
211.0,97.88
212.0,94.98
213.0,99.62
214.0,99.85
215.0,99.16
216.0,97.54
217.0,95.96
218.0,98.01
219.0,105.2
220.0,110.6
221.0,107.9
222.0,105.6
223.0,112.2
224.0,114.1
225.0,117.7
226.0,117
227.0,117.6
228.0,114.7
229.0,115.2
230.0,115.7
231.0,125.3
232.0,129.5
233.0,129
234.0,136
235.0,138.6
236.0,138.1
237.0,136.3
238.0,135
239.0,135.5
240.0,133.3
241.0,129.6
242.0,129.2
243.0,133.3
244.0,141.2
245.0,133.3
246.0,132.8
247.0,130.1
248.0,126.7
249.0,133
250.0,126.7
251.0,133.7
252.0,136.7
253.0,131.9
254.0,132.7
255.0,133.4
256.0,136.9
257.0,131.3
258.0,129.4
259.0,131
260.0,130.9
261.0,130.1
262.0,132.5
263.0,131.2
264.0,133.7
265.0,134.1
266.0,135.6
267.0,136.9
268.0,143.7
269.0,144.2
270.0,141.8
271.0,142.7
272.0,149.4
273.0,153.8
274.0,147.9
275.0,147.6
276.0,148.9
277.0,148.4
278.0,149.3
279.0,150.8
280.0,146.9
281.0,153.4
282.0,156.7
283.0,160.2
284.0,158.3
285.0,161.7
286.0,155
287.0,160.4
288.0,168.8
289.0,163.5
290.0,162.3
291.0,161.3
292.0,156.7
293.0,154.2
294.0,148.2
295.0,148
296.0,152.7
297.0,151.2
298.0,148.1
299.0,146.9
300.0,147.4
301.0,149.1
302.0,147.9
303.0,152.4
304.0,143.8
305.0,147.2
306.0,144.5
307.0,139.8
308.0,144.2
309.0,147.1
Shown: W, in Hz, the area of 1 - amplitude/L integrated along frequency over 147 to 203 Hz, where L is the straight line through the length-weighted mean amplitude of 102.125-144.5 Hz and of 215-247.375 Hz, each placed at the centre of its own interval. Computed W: 3.4 Hz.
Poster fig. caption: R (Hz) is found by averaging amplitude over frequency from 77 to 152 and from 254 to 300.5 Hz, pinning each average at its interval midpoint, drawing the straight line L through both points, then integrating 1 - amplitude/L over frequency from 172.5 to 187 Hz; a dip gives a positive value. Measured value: 2.8 Hz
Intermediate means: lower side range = 148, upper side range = 147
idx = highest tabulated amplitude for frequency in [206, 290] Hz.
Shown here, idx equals 168.8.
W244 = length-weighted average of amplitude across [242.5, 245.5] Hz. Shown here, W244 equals 136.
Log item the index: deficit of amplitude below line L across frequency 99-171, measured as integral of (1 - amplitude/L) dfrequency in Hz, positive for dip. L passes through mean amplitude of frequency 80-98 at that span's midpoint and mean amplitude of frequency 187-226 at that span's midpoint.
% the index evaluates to 6.2 Hz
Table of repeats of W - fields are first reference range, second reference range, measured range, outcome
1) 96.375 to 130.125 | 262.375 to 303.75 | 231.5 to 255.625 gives 2.57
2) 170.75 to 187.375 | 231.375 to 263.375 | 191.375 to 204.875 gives 1.99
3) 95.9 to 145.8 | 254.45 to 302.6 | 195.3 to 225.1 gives 8.38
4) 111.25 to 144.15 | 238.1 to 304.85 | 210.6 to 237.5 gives 4.99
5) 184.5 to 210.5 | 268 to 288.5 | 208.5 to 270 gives 3.28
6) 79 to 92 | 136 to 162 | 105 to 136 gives 2.68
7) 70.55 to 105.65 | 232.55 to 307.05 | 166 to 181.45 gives 3.33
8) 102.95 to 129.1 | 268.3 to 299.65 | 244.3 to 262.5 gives 2.28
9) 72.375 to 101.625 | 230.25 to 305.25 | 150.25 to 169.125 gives 3.31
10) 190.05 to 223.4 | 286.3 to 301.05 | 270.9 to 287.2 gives -0.70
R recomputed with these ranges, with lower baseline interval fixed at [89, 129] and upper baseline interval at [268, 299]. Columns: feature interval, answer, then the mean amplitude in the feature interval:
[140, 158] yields 3.18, 124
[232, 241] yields 1.04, 135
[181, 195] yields 3.52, 113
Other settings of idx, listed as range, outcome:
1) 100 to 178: 168.6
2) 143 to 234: 141.5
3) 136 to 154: 131.3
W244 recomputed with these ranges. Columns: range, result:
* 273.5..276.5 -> 148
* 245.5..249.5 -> 131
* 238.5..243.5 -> 132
